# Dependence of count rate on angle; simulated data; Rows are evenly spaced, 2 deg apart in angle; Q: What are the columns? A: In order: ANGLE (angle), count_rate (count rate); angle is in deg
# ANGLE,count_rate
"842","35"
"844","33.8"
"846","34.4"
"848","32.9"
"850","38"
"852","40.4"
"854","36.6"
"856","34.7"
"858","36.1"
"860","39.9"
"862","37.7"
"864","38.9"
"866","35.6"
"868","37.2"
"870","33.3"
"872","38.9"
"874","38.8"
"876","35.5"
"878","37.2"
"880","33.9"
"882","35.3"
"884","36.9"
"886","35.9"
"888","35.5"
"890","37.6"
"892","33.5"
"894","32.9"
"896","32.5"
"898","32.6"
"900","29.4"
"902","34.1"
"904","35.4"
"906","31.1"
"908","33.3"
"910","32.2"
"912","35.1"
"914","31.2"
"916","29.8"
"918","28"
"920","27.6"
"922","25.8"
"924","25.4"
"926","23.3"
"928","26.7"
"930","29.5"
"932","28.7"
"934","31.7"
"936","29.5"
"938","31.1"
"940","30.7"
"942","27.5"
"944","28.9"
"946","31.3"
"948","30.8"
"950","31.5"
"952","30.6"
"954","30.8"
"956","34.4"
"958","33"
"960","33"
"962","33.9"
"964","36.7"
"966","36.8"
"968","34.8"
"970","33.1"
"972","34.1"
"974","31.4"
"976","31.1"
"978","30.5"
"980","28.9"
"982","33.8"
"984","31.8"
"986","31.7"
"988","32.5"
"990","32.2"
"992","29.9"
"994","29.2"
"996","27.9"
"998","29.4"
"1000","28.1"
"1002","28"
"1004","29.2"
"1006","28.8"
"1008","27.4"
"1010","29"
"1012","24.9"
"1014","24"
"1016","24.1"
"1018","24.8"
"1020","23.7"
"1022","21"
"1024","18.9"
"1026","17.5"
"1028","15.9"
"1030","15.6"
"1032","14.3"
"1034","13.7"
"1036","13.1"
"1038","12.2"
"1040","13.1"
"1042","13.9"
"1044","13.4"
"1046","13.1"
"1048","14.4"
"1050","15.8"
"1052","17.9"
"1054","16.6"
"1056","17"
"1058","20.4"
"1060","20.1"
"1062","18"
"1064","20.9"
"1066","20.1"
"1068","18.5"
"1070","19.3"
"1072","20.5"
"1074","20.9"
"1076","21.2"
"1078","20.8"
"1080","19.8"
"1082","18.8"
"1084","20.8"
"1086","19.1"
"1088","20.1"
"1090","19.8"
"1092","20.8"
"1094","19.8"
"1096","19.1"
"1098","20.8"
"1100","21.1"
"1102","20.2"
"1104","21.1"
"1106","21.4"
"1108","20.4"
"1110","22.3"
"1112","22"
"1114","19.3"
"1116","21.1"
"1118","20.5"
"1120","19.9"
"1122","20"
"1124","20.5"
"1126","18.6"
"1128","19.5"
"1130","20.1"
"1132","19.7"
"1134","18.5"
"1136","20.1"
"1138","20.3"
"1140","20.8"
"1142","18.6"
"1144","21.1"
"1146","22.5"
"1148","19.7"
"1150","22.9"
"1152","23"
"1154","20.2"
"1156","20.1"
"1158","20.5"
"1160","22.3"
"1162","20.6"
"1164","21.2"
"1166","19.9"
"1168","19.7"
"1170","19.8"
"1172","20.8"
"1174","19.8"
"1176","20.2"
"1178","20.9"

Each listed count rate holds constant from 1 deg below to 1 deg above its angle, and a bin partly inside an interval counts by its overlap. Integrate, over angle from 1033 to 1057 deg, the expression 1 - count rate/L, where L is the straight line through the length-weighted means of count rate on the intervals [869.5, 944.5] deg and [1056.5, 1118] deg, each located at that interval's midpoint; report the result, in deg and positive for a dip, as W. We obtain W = 8.8 deg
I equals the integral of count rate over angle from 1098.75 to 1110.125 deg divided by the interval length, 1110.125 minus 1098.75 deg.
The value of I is 21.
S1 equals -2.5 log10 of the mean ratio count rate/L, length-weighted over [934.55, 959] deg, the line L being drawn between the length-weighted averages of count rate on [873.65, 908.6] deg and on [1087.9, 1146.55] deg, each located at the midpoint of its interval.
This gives 0.00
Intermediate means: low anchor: 34.5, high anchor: 20.3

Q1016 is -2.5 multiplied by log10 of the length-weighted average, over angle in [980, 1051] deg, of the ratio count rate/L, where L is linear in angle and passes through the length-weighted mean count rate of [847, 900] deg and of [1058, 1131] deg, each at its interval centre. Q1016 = 0.149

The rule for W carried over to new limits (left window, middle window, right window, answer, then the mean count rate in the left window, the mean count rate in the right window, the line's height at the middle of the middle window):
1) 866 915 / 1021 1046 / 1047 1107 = 8.61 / 34.6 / 19.5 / 23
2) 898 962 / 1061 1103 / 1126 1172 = 6.23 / 30.5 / 20.5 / 23.5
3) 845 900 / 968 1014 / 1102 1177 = -1.57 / 35.9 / 20.5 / 29.1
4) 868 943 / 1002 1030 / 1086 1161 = 2.84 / 32.2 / 20.5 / 26.2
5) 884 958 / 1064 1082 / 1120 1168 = 2.81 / 31.1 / 20.4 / 23.8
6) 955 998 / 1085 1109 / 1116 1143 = 2.30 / 32.3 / 19.8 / 22.5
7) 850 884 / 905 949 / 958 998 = 6.23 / 36.9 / 32.2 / 34.4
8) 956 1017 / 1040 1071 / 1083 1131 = 9.42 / 30.7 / 20.3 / 24.8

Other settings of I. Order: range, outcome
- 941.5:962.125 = 31.4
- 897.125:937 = 30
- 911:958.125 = 29.6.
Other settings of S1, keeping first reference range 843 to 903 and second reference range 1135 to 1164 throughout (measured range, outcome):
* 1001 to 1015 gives 0.045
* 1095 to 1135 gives 0.124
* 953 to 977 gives -0.096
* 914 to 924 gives 0.190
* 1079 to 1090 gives 0.230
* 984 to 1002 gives -0.030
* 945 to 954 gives 0.019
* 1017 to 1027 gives 0.293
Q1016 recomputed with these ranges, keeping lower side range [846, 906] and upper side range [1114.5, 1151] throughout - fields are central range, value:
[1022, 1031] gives 0.46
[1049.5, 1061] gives 0.35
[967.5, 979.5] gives -0.09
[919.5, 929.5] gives 0.26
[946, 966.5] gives -0.07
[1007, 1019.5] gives 0.07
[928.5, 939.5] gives 0.08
